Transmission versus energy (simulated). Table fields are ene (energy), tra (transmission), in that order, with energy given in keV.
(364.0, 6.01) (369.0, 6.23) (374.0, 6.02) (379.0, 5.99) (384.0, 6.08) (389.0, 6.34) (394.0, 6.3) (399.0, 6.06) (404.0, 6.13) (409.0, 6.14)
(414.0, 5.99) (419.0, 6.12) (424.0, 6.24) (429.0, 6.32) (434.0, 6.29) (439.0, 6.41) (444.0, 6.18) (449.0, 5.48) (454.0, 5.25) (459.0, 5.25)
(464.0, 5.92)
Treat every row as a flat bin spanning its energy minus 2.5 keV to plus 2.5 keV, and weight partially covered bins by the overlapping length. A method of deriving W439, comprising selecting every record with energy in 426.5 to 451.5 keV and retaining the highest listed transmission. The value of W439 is 6.41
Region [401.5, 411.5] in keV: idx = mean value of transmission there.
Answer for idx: 6.13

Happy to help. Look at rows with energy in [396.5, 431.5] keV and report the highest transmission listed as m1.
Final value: 6.32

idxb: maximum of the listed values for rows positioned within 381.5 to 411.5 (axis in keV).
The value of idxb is 6.34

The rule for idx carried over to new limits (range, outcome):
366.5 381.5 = 6.08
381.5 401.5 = 6.19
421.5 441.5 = 6.32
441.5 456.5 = 5.64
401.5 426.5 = 6.12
